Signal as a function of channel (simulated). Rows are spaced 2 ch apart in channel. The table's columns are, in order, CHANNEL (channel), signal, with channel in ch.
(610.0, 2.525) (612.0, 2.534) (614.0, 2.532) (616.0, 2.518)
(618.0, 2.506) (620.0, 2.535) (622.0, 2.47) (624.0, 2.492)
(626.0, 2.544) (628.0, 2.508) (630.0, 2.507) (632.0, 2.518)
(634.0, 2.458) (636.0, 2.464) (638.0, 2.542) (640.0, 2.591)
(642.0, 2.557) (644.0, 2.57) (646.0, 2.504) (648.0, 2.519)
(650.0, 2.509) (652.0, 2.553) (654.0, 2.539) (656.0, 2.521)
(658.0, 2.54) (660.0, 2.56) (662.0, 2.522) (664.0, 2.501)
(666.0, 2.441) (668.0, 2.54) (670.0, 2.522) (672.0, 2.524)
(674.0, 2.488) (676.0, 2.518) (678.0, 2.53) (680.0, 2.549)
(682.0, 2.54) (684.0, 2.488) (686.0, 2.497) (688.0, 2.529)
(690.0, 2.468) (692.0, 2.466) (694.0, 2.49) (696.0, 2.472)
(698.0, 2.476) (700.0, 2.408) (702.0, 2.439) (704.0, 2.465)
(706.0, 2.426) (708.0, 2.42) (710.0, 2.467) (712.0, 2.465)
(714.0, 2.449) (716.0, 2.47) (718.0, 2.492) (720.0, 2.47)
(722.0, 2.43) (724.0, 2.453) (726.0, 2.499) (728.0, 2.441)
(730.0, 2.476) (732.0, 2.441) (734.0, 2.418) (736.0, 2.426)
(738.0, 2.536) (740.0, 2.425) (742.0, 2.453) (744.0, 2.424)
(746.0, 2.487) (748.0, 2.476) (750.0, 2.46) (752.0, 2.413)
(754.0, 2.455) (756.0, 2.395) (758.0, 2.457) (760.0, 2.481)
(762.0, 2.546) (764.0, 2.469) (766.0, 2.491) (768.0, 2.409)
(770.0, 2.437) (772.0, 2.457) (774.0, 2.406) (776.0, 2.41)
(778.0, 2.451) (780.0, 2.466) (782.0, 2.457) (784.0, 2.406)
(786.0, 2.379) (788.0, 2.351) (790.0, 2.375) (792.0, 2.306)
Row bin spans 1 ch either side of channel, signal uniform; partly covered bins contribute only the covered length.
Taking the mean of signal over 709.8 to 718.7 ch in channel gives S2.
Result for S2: 2.47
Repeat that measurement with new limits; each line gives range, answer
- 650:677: 2.52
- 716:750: 2.46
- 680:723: 2.47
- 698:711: 2.44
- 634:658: 2.53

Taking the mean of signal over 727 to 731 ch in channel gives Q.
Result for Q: 2.46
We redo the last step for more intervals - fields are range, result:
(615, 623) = 2.51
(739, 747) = 2.45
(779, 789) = 2.41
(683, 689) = 2.5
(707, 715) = 2.45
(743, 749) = 2.46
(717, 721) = 2.48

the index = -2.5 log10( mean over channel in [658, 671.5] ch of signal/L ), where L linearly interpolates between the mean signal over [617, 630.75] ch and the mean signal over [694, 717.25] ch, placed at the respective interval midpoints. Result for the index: -0.02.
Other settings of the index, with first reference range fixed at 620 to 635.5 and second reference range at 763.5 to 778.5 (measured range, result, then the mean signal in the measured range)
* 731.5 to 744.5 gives 0.003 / 2.45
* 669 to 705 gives -0.007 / 2.49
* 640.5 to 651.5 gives -0.018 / 2.54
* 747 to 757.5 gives 0.003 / 2.44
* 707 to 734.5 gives 0.002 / 2.46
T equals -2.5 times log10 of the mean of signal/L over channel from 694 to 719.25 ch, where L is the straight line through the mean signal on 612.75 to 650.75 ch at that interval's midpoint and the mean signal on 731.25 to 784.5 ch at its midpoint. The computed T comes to 0.01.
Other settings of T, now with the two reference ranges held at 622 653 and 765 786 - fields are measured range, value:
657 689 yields -0.01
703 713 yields 0.01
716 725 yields 0.00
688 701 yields 0.01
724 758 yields 0.00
